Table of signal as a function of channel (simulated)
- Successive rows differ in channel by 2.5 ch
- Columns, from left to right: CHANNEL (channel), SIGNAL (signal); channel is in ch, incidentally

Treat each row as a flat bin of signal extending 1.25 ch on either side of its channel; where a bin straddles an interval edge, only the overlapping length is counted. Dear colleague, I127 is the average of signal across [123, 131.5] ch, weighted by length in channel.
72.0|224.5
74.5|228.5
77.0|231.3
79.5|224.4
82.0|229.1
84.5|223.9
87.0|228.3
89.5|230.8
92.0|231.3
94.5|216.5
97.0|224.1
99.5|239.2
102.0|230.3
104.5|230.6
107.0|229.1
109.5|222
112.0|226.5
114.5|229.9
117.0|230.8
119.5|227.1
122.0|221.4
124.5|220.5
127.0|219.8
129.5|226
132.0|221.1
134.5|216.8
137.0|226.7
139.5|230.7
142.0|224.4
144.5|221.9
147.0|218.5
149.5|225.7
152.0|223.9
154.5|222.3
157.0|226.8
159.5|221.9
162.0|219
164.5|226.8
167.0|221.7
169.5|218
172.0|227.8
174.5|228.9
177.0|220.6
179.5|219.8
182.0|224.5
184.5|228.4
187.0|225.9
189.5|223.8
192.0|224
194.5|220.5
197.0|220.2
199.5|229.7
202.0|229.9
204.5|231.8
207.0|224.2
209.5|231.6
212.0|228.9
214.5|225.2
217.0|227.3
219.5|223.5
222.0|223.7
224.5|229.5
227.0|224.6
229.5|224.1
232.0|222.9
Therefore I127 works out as 222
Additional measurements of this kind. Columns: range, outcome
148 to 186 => 224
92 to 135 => 226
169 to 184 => 224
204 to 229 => 227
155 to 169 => 223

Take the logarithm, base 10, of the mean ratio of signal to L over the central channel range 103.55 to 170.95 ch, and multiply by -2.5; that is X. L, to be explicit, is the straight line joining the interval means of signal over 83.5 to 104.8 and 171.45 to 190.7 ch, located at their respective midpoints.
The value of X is 0.01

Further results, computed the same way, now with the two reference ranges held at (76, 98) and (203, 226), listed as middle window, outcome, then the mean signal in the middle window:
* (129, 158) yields 0.016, 224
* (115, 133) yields 0.013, 224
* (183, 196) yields 0.013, 224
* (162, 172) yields 0.022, 222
